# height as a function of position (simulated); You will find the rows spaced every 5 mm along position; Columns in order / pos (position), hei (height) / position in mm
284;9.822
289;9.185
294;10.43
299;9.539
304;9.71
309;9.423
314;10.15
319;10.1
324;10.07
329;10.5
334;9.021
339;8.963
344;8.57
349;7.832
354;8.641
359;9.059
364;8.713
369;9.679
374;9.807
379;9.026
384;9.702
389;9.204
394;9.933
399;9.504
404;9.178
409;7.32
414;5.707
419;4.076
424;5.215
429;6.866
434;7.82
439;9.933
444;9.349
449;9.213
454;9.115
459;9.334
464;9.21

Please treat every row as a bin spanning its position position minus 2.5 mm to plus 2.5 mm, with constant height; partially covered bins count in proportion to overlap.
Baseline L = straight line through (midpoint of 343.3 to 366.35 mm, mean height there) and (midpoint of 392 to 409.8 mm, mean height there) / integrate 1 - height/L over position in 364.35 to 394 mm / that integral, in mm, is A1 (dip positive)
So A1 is -2.05 mm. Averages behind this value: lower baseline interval 8.56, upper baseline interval 9.12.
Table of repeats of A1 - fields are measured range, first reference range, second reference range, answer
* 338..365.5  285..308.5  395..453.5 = 0.8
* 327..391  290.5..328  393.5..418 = -1.8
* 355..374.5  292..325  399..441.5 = -1.6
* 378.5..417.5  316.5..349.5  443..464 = 3.1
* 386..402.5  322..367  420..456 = -2.0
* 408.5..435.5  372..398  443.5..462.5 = 9.6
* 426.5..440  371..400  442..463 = 1.9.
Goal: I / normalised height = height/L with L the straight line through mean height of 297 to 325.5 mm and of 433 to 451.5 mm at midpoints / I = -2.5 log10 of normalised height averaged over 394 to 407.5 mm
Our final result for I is 0.01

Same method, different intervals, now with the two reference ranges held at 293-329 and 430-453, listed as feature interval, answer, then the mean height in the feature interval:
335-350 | 0.134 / 8.57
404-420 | 0.391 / 6.4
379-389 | -0.004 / 9.41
